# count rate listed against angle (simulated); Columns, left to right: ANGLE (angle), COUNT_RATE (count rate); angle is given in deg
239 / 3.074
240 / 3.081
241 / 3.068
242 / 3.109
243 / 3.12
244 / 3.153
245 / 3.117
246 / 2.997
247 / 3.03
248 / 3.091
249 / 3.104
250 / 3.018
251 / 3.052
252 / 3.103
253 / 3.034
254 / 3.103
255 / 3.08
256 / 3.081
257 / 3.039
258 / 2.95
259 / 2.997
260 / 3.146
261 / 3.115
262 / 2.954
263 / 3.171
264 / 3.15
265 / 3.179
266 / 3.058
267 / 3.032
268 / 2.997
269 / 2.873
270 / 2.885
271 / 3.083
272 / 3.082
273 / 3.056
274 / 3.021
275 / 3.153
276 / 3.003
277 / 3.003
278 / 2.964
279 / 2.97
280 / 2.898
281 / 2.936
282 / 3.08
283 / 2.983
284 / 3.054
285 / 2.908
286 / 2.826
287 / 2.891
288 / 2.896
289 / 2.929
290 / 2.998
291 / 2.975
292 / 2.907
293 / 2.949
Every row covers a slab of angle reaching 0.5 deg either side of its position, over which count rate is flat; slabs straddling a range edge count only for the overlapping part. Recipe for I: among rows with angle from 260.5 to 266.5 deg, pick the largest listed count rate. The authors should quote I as 3.179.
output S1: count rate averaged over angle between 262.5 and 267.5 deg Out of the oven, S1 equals 3.12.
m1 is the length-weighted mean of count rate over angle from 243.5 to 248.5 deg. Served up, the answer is 3.08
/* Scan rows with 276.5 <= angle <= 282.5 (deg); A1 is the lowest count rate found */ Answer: 2.898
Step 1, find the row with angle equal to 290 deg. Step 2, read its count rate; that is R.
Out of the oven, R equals 2.998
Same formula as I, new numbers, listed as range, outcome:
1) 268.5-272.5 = 3.083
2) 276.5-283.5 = 3.08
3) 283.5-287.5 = 3.054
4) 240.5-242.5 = 3.109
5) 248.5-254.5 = 3.104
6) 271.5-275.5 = 3.153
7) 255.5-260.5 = 3.146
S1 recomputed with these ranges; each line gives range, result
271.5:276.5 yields 3.06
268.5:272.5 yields 2.98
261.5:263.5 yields 3.06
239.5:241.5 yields 3.07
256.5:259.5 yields 3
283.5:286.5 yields 2.93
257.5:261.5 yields 3.05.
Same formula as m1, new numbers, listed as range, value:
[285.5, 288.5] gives 2.87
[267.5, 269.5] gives 2.94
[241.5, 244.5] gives 3.13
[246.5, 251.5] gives 3.06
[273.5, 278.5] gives 3.03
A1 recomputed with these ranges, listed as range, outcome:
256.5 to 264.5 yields 2.95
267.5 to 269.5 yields 2.873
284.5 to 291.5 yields 2.826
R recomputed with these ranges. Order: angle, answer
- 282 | 3.08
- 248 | 3.091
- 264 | 3.15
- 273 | 3.056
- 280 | 2.898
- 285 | 2.908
